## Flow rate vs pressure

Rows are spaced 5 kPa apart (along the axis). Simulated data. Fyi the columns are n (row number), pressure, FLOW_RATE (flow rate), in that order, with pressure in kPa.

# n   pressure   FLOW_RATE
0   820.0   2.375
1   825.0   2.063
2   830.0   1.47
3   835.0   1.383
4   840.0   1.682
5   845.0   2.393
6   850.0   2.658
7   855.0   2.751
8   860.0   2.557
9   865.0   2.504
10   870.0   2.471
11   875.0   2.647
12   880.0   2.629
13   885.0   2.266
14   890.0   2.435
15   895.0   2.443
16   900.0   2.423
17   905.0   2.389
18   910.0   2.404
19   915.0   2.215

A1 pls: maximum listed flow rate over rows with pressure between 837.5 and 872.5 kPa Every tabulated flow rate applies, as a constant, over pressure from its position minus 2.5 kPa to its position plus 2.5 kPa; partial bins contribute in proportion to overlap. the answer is 2.751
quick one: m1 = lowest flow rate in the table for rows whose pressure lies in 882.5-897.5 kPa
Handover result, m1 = 2.266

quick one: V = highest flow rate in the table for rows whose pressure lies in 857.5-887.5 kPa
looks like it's 2.647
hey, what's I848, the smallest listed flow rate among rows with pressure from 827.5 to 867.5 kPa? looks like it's 1.383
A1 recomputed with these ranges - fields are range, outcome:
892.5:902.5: 2.443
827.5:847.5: 2.393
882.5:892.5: 2.435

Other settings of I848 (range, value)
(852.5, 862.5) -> 2.557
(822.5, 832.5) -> 1.47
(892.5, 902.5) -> 2.423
